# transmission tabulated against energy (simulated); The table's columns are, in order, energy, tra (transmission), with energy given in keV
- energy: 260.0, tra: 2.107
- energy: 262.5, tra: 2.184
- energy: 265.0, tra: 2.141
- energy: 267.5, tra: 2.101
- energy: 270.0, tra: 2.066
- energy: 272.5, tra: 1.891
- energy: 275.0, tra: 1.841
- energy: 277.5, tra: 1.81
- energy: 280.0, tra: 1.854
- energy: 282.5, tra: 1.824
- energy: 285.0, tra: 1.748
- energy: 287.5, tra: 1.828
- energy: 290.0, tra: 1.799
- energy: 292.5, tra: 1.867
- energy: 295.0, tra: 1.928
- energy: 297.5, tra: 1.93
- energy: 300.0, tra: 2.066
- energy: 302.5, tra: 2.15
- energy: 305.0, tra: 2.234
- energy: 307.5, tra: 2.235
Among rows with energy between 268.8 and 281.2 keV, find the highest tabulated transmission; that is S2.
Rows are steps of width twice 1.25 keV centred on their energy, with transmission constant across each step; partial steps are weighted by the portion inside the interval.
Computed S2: 2.066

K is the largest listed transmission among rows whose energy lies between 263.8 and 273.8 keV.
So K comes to 2.141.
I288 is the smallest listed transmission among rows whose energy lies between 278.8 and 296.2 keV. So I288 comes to 1.748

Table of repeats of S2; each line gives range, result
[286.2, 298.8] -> 1.93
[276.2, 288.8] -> 1.854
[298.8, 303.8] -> 2.15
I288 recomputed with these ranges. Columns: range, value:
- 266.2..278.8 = 1.81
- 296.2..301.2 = 1.93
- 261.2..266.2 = 2.141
